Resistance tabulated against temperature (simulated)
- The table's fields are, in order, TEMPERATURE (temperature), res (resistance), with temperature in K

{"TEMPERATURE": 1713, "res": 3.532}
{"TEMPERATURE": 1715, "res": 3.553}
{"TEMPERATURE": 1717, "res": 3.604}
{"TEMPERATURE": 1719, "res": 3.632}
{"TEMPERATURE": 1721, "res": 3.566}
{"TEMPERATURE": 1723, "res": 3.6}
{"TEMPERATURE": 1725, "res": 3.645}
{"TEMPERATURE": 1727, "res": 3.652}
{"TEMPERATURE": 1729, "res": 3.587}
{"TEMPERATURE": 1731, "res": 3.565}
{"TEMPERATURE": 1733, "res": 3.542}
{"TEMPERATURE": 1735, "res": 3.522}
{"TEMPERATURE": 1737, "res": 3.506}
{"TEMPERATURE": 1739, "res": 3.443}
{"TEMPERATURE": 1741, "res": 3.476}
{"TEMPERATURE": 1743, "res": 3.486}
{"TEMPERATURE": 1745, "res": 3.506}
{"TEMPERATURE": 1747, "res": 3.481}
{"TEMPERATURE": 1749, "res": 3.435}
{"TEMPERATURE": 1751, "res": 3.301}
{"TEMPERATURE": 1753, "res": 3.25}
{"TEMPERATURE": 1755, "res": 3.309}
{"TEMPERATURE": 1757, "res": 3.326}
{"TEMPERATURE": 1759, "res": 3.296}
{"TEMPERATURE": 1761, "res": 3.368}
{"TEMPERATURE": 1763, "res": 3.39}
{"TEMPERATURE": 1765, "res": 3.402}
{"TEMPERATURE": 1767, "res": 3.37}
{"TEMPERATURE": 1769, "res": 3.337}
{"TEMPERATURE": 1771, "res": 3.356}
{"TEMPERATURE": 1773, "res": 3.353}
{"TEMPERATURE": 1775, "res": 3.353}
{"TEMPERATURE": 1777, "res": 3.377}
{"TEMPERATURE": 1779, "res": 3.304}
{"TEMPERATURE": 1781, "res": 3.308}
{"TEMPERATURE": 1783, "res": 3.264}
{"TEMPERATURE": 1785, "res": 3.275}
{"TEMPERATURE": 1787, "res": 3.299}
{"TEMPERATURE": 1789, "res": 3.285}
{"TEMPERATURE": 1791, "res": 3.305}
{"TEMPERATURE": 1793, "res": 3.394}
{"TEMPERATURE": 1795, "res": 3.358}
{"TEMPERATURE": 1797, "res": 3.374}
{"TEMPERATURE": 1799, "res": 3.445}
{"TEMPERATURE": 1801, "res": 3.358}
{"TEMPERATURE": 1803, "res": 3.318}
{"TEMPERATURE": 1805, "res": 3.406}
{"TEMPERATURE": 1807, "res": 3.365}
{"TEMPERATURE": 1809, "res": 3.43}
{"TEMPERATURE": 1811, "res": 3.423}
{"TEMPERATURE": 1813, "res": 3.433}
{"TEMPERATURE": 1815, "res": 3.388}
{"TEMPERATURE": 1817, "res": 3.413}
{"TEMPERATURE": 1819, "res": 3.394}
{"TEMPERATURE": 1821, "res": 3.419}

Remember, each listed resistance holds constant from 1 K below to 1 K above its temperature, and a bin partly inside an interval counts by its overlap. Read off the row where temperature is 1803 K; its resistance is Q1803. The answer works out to 3.318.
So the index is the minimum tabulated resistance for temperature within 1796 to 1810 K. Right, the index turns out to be 3.318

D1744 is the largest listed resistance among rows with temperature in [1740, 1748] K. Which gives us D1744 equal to 3.506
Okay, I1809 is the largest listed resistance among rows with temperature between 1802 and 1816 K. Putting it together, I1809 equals 3.433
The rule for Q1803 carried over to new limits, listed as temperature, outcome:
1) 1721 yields 3.566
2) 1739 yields 3.443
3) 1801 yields 3.358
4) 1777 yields 3.377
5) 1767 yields 3.37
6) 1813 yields 3.433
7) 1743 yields 3.486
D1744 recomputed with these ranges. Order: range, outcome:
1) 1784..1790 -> 3.299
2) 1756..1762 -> 3.368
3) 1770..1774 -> 3.356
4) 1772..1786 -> 3.377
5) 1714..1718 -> 3.604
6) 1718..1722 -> 3.632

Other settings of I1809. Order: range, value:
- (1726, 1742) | 3.652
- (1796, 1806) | 3.445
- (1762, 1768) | 3.402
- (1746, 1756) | 3.481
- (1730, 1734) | 3.565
